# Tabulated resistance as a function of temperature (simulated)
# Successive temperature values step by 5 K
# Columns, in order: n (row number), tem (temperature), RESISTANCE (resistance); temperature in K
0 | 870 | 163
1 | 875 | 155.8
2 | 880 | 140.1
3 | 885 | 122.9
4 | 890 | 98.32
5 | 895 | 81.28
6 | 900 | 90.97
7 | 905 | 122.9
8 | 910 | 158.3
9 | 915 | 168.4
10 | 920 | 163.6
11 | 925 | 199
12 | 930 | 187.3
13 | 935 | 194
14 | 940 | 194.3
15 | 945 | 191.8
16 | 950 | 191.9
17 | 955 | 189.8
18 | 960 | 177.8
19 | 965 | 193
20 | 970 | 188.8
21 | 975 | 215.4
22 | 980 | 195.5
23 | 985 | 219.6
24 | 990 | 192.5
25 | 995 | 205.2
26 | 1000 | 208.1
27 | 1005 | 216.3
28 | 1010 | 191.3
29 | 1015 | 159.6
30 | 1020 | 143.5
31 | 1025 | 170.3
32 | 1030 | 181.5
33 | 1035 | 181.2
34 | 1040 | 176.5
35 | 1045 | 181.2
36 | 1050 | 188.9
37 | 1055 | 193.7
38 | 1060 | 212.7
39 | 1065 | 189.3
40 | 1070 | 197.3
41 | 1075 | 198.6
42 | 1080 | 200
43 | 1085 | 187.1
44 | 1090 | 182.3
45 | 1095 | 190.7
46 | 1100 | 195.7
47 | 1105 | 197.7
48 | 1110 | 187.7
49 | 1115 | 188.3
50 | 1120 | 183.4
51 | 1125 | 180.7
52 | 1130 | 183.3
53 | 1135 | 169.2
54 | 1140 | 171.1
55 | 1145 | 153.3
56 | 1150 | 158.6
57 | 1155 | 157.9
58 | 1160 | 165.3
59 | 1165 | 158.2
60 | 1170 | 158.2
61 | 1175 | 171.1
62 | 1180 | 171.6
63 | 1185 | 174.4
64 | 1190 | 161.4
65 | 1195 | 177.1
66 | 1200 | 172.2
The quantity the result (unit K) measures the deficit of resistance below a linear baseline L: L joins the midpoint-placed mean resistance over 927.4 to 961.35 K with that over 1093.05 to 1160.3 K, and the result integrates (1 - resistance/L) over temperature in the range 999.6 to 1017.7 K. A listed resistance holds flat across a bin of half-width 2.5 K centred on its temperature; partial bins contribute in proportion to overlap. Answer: -0.58 K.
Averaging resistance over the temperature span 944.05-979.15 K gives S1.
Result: 193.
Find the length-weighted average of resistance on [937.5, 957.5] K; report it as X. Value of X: 192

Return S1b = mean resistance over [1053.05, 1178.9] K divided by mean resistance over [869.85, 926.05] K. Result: 1.3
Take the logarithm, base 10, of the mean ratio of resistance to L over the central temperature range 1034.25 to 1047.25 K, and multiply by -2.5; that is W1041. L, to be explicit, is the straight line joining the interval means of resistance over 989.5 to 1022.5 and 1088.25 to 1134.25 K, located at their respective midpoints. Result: 0.05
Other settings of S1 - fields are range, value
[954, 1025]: 192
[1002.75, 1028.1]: 176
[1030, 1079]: 191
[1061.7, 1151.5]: 185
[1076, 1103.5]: 192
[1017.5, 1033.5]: 166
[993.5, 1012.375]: 205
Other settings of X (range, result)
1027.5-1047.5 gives 180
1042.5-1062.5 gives 194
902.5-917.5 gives 150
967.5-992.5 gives 202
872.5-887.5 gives 140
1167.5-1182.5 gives 167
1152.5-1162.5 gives 162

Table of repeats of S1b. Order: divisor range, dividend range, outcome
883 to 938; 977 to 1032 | 1.31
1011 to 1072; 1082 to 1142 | 1.02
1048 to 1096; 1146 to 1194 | 0.85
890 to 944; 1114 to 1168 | 1.10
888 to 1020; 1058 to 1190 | 1.02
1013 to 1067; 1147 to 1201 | 0.92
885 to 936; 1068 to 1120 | 1.34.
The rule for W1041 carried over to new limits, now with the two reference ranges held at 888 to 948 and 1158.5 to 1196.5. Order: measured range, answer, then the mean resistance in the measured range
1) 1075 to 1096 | -0.174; 191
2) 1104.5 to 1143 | -0.107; 182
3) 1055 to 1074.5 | -0.224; 199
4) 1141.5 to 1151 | 0.056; 157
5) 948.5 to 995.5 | -0.242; 197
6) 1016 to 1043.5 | -0.067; 170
